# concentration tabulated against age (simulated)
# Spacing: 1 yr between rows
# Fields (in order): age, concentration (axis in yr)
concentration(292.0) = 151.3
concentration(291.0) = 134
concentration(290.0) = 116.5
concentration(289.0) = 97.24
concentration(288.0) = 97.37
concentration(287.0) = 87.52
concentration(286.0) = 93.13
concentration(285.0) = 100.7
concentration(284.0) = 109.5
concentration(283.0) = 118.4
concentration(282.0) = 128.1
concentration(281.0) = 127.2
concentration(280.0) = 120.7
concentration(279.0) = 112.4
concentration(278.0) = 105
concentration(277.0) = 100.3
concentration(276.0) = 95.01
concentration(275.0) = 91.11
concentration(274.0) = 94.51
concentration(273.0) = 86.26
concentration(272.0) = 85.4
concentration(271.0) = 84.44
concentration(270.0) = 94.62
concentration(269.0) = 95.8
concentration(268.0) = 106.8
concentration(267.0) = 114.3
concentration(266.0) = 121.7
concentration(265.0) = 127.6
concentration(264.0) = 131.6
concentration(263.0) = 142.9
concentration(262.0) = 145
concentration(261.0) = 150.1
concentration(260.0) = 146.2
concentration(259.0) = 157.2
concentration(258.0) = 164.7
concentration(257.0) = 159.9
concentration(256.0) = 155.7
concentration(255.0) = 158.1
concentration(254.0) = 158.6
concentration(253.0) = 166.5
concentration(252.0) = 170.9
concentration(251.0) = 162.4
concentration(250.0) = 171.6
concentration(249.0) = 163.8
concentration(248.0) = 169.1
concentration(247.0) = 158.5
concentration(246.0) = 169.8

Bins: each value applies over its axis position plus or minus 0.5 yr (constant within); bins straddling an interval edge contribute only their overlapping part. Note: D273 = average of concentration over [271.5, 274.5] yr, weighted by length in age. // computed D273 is 88.7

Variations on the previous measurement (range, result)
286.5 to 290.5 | 99.7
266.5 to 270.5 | 103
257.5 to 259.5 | 161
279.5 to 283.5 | 124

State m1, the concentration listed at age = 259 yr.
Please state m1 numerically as 157.2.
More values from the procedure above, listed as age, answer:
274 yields 94.51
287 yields 87.52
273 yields 86.26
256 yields 155.7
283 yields 118.4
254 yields 158.6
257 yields 159.9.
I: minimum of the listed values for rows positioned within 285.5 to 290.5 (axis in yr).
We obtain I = 87.52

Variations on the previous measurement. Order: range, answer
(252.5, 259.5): 155.7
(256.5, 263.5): 142.9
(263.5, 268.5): 106.8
